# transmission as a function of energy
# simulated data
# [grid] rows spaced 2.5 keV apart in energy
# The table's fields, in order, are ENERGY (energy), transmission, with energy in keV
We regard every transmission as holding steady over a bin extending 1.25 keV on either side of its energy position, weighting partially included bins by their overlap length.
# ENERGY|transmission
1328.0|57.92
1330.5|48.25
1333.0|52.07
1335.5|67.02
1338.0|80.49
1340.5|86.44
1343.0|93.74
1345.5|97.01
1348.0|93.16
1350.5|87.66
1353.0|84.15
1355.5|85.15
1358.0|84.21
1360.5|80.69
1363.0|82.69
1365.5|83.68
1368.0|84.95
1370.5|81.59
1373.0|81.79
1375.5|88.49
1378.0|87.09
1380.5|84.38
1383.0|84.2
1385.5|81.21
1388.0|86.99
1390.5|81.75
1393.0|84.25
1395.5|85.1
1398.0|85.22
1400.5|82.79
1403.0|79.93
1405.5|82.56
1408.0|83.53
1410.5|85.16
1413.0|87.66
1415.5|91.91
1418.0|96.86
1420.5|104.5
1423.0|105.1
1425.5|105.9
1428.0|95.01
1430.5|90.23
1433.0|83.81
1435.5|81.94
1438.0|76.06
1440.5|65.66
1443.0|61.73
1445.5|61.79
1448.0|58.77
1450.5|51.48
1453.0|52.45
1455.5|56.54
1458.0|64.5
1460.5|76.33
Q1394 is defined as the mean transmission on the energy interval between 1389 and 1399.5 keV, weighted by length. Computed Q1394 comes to 84.1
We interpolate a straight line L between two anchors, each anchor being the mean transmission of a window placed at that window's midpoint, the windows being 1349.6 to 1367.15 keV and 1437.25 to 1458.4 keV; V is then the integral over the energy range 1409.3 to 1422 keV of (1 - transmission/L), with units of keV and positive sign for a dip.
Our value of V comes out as -4.5 keV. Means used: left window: 84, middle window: 93.5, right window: 60.5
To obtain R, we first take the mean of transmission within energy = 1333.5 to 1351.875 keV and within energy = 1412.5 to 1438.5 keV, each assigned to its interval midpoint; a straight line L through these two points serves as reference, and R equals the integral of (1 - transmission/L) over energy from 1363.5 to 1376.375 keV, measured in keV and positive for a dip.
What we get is 0.6 keV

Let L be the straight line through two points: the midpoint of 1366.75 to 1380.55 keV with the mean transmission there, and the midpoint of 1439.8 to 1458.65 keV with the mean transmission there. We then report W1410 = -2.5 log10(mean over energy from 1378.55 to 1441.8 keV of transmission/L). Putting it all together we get -0.21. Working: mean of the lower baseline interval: 84.7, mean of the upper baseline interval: 58.8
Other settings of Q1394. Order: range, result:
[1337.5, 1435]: 87.5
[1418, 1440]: 92.1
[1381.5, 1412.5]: 83.7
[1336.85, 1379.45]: 86.1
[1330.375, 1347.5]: 77.6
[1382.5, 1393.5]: 83.6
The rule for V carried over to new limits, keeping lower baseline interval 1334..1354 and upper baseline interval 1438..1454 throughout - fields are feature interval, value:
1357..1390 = -2.4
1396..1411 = -2.6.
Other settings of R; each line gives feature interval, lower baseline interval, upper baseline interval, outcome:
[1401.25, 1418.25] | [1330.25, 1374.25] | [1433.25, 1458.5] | -3.7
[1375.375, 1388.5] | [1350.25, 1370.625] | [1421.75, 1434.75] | 0.4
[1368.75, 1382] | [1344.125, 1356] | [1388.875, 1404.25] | 0.2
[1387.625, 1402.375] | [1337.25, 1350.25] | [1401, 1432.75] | 1.2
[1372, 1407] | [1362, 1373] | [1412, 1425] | 2.1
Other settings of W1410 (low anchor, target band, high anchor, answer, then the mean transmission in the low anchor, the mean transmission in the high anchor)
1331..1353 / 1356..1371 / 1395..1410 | -0.017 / 81.2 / 83.2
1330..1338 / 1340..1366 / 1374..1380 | -0.214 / 60.3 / 87.1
